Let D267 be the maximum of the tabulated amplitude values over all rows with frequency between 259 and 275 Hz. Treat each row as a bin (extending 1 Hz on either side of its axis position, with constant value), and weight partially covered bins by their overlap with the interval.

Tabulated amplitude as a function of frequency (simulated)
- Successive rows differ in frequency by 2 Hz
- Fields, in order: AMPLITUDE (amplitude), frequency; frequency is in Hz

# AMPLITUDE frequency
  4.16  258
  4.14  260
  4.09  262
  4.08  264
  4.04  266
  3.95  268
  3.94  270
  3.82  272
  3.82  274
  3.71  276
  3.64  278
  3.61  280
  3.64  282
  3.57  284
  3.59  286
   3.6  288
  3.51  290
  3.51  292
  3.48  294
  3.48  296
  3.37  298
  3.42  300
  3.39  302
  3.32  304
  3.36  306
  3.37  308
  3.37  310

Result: 4.14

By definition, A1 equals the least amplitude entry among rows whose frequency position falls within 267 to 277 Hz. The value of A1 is 3.71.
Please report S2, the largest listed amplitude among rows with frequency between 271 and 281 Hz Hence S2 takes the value 3.82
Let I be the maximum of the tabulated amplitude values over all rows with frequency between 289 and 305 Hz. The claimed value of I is 3.51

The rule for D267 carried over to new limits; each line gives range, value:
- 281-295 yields 3.64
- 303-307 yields 3.36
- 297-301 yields 3.42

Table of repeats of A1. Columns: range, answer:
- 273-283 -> 3.61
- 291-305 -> 3.32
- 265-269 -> 3.95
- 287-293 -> 3.51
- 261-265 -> 4.08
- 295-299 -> 3.37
